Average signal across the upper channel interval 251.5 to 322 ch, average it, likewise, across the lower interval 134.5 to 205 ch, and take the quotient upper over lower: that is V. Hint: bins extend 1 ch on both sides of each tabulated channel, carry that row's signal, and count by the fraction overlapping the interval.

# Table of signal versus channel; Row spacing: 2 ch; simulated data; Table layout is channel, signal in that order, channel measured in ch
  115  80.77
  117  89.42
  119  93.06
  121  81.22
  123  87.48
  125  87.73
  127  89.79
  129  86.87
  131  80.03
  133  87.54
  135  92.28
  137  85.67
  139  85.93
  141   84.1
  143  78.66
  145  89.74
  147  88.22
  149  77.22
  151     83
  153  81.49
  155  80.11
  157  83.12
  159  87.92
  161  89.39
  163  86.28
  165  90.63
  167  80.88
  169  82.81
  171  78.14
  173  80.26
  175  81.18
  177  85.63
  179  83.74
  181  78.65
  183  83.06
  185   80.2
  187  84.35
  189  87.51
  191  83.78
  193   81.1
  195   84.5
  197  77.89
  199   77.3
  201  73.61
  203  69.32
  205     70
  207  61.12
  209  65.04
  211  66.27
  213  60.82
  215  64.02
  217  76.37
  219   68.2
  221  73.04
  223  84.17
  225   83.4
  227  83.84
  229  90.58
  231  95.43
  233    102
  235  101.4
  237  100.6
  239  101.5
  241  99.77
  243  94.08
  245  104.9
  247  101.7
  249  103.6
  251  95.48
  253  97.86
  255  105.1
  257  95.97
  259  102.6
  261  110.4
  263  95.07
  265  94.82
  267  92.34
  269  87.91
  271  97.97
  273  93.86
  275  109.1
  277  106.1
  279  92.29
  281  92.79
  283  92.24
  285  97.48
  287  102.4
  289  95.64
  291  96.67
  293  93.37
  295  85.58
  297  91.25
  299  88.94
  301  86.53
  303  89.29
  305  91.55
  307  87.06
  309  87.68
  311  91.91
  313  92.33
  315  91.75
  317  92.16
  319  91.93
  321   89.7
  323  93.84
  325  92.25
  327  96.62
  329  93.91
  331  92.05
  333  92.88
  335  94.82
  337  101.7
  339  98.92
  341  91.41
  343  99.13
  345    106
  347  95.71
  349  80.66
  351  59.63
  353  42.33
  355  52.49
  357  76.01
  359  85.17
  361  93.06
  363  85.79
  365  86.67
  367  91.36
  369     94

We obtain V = 1.1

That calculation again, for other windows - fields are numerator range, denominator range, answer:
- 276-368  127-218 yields 1.12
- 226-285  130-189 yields 1.17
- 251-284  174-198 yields 1.18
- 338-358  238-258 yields 0.80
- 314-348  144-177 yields 1.13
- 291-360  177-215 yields 1.16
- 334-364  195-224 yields 1.19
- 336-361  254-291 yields 0.85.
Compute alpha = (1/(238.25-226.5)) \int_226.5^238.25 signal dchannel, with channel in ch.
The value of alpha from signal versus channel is 96.3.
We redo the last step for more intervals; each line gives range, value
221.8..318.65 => 95.2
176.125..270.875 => 86.5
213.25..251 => 90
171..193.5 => 82.5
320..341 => 94.5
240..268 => 99.5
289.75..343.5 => 92.4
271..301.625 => 95.2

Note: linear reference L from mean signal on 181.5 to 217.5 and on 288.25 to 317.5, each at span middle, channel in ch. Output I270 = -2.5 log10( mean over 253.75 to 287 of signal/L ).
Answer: -0.15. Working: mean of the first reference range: 74.8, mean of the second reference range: 90.7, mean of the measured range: 98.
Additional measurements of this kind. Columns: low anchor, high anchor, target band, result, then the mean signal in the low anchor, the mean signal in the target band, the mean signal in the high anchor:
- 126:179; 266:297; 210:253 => 0.037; 84.5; 88.4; 95.6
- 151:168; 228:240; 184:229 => 0.229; 84.9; 75.6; 98.6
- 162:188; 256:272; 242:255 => -0.060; 82.8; 100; 97.1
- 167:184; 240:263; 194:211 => 0.222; 81.6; 72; 101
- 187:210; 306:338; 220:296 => -0.147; 75.9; 96.1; 92.7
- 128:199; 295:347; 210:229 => 0.172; 83.7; 74.3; 92.9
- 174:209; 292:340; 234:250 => -0.199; 78.6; 101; 92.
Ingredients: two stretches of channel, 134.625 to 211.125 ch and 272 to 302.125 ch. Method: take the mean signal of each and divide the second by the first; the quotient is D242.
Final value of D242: 1.17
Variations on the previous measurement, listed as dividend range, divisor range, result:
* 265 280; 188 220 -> 1.33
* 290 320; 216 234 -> 1.08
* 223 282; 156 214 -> 1.23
